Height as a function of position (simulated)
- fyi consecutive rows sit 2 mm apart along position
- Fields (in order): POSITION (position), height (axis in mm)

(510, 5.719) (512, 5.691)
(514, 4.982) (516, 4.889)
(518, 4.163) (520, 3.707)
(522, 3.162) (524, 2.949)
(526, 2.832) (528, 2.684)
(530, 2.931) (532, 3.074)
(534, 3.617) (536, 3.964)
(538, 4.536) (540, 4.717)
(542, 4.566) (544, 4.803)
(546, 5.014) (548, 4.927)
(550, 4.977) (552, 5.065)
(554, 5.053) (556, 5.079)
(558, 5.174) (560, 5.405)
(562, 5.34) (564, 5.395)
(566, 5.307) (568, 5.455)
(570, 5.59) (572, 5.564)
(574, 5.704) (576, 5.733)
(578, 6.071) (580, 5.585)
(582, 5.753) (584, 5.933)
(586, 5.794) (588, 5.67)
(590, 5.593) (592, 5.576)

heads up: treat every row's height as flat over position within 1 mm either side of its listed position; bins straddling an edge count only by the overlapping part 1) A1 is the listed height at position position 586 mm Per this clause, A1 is 5.794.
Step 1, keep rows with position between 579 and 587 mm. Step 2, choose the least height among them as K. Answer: 5.585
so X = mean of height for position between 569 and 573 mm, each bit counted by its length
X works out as 5.58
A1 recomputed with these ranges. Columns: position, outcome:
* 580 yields 5.585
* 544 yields 4.803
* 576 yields 5.733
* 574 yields 5.704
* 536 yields 3.964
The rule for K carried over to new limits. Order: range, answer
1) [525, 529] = 2.684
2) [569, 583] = 5.564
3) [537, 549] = 4.536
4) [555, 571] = 5.079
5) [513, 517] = 4.889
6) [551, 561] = 5.053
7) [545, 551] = 4.927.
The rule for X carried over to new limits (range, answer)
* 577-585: 5.84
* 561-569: 5.37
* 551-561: 5.16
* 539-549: 4.81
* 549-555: 5.03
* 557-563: 5.31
